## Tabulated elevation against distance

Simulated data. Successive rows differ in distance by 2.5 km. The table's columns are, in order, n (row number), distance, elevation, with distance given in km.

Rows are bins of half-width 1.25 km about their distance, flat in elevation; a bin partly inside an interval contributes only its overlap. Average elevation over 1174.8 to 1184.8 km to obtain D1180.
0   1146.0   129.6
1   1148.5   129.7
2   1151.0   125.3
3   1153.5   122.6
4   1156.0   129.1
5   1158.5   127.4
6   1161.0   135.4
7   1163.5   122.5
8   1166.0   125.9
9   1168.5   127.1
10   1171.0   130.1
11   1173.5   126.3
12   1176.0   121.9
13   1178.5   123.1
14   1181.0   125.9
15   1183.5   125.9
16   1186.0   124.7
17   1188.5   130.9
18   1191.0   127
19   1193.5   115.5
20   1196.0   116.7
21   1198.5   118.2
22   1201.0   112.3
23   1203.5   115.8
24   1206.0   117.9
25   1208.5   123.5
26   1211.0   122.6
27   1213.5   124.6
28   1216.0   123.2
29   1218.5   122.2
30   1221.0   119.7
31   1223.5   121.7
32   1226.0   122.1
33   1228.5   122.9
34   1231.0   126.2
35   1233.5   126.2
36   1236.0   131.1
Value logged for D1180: 124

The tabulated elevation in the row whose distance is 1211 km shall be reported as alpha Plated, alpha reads 122.6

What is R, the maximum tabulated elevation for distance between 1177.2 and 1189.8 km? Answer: 130.9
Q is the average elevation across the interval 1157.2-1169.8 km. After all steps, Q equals 128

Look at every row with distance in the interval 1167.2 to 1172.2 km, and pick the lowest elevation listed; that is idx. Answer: 127.1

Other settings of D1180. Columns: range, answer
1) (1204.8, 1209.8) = 121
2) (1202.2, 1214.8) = 121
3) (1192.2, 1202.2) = 116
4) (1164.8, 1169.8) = 127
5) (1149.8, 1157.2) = 126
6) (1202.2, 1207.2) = 117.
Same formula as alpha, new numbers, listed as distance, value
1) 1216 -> 123.2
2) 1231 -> 126.2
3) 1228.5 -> 122.9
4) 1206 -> 117.9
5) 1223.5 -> 121.7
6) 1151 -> 125.3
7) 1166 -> 125.9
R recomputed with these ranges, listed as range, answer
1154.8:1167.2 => 135.4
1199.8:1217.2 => 124.6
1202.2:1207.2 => 117.9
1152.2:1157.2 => 129.1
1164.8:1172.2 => 130.1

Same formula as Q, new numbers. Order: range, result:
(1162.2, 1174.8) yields 126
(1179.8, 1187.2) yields 126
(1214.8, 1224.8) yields 122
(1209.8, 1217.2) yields 123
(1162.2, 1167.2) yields 124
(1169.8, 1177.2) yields 126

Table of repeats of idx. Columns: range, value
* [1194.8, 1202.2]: 112.3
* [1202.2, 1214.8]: 115.8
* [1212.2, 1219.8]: 122.2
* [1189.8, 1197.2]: 115.5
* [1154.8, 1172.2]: 122.5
